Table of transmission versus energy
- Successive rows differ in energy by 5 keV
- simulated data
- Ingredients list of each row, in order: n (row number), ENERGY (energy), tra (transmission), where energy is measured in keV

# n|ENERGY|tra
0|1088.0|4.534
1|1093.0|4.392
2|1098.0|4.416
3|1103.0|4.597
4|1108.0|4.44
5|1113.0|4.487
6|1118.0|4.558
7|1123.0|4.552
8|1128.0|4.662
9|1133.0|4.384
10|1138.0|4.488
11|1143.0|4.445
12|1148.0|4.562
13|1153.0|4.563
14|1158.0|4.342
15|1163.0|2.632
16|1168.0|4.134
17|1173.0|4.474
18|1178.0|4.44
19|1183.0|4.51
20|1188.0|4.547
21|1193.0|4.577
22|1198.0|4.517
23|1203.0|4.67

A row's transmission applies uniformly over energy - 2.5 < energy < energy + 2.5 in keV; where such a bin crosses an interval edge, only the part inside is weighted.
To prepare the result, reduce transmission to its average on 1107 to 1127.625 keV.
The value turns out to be 4.53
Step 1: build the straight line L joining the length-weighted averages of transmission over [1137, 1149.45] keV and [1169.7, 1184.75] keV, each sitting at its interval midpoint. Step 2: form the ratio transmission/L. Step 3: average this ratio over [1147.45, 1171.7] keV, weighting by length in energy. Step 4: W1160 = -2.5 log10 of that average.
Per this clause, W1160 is 0.11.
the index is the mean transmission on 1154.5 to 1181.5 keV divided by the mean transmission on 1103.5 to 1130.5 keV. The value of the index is 0.9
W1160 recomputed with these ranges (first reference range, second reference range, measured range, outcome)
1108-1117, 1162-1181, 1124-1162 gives -0.04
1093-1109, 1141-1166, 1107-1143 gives -0.05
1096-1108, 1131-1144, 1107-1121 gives -0.01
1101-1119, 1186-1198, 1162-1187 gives 0.10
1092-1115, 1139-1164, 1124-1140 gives -0.05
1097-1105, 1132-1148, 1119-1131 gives -0.03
